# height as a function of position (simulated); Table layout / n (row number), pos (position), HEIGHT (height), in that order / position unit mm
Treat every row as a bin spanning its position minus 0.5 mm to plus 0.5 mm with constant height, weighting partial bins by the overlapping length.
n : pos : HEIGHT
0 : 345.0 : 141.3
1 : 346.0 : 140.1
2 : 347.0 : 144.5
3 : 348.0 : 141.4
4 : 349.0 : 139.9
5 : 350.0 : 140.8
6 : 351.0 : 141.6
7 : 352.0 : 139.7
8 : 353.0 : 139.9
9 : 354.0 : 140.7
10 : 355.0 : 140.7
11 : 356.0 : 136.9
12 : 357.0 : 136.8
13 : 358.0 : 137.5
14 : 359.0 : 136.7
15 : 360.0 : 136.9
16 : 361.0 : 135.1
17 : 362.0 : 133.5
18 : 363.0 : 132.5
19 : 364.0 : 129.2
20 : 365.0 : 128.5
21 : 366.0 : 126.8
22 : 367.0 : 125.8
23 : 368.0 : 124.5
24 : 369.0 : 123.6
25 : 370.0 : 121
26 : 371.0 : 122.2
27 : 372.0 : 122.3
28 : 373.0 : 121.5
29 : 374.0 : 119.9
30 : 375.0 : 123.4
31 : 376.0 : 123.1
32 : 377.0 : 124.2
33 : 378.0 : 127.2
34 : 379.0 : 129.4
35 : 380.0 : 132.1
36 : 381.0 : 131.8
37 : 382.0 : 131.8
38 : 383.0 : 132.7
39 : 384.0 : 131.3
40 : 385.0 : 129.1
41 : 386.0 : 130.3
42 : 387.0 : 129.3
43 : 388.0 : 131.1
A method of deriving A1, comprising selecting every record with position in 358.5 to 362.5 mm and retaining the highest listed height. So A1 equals 136.9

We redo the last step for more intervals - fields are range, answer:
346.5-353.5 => 144.5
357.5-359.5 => 137.5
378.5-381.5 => 132.1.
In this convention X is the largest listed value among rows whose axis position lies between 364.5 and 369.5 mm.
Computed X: 128.5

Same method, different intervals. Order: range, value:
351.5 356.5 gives 140.7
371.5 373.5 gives 122.3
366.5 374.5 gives 125.8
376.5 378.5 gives 127.2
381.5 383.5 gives 132.7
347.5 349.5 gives 141.4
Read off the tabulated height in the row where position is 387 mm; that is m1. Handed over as 129.3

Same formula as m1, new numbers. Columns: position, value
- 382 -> 131.8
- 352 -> 139.7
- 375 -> 123.4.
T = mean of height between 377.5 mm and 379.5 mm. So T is 128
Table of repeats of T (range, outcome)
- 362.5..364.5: 131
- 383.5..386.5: 130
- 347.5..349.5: 141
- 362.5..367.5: 129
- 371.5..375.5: 122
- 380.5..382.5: 132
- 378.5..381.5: 131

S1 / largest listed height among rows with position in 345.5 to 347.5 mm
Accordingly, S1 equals 144.5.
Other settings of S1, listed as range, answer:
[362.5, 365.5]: 132.5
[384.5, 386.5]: 130.3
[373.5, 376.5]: 123.4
